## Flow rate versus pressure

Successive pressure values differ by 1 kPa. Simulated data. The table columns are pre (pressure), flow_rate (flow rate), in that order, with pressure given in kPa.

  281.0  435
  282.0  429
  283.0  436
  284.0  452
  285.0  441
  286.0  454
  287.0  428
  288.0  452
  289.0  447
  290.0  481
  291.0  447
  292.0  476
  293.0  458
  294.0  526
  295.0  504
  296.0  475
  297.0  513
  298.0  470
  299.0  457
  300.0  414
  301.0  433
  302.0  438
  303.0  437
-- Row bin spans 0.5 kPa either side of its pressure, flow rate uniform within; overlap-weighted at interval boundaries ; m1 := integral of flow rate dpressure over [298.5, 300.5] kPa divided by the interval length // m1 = 436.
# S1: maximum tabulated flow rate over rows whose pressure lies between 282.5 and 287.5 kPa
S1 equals 454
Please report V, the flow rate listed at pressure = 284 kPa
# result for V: 452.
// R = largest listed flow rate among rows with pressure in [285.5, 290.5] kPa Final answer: 481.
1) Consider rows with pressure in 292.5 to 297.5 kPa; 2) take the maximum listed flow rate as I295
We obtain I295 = 526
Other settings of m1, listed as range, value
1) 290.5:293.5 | 460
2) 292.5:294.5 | 492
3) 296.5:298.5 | 492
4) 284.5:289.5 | 444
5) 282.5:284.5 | 444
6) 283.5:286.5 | 449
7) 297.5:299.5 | 464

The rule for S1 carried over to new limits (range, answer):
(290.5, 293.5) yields 476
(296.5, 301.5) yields 513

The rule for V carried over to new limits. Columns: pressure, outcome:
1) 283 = 436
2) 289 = 447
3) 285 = 441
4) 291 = 447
